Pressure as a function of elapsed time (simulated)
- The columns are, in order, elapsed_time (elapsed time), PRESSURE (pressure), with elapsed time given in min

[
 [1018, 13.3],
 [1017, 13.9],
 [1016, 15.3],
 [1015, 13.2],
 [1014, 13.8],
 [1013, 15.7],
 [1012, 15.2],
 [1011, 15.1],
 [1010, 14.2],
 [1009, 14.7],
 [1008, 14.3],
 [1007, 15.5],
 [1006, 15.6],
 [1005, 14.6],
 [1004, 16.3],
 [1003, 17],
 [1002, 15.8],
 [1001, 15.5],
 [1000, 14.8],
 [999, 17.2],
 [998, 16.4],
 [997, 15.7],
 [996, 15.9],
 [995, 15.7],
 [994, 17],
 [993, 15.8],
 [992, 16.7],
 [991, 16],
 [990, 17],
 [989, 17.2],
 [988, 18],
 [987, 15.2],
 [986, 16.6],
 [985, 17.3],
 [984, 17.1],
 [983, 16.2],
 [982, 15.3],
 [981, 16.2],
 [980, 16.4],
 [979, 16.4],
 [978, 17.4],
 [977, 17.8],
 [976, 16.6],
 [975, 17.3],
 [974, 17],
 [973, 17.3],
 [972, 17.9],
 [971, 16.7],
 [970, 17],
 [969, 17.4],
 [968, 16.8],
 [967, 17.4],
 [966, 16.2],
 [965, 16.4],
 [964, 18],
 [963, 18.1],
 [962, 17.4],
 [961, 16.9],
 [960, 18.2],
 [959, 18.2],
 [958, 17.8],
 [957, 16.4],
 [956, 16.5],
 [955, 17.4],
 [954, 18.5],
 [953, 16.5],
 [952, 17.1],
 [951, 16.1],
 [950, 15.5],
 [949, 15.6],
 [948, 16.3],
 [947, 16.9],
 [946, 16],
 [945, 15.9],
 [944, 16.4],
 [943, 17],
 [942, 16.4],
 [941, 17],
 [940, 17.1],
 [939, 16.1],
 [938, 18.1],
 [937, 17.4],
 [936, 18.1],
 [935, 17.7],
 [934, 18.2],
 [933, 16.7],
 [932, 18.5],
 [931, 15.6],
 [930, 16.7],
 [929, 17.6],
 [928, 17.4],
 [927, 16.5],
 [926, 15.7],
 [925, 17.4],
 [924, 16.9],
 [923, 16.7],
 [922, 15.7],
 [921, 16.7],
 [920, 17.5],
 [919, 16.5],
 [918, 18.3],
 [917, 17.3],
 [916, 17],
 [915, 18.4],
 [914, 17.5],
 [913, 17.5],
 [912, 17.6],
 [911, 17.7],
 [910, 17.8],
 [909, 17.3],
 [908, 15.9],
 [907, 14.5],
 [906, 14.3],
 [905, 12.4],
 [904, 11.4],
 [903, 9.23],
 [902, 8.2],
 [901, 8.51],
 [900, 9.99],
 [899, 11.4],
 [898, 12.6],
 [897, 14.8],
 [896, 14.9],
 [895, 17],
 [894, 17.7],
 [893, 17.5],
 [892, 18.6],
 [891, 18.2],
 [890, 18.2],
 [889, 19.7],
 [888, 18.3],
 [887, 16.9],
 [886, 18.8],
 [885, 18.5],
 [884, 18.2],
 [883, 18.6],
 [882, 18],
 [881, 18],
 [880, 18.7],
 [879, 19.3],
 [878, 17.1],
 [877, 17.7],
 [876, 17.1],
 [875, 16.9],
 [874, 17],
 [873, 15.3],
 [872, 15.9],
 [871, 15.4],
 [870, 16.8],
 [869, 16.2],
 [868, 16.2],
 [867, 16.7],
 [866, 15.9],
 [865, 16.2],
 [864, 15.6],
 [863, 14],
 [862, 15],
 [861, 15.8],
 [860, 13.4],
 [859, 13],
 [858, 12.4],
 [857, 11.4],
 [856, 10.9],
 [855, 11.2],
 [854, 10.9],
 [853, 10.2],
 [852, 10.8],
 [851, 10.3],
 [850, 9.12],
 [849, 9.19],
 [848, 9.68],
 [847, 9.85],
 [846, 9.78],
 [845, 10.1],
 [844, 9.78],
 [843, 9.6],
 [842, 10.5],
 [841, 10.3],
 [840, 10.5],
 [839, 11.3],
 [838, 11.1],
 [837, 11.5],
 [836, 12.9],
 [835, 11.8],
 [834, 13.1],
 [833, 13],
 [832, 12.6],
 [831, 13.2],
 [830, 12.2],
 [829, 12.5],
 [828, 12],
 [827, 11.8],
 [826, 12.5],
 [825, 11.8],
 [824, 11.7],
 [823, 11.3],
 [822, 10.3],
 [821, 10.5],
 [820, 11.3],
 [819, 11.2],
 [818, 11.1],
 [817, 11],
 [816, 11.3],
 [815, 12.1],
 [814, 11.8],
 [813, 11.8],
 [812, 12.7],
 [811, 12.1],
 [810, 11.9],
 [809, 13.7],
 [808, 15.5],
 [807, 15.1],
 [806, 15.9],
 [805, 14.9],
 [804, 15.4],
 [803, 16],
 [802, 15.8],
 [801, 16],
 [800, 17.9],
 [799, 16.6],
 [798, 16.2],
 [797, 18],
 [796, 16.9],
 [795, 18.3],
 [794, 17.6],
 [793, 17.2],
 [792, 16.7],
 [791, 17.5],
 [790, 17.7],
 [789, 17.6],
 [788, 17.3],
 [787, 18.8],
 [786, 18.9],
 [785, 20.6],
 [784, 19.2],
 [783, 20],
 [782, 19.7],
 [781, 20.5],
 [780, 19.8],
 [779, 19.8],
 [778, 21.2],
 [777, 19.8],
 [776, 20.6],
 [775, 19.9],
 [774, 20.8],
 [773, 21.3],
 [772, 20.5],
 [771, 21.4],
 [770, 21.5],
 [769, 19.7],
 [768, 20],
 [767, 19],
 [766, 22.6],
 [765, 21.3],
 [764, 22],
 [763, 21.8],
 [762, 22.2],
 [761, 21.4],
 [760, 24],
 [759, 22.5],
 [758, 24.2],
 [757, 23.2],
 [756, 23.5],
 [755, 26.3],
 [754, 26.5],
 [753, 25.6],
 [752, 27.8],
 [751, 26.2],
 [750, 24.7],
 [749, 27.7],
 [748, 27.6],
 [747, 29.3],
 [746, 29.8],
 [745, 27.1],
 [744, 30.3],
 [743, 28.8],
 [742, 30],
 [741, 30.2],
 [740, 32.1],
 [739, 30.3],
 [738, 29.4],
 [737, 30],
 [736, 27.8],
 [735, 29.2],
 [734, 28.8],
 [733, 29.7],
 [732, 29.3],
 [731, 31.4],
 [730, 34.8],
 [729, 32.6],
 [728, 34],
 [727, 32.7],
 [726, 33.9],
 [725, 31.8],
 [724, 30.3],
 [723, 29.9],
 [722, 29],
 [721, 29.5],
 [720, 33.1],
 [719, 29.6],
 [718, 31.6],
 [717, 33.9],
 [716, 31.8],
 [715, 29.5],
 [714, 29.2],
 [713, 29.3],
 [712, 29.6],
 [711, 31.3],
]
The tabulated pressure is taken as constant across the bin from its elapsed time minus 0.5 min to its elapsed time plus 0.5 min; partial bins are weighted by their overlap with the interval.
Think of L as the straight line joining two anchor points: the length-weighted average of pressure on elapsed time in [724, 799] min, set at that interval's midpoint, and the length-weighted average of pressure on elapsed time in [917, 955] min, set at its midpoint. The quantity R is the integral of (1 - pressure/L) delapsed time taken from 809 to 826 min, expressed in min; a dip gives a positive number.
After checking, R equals 7.9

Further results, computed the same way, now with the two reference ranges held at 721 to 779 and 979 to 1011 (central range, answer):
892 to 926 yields 7.38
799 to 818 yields 7.90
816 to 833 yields 8.40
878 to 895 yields 1.92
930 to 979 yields 1.81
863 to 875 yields 2.95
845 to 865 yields 9.21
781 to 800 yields 5.01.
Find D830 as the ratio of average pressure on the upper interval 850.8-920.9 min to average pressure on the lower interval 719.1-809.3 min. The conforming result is 0.66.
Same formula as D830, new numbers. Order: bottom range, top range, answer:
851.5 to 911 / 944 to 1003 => 1.10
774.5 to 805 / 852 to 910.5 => 0.84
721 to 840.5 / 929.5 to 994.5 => 0.84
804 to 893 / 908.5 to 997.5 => 1.24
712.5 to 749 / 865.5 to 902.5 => 0.54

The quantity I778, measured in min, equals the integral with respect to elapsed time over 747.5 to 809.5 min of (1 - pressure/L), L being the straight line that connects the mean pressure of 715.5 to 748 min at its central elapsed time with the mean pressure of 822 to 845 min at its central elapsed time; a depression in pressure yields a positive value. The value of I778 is 5.1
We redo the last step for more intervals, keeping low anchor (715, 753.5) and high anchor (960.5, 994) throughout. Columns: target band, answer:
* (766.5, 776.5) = 2.7 min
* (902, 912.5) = 3.1 min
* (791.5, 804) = 4.6 min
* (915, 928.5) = 2.0 min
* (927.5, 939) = 1.1 min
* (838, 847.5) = 5.5 min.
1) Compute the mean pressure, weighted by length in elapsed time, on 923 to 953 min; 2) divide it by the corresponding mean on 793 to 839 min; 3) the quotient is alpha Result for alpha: 1.25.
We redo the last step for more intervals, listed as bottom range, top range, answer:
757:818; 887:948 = 0.90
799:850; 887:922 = 1.28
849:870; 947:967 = 1.28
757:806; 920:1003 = 0.87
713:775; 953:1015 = 0.60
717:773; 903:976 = 0.62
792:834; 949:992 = 1.24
